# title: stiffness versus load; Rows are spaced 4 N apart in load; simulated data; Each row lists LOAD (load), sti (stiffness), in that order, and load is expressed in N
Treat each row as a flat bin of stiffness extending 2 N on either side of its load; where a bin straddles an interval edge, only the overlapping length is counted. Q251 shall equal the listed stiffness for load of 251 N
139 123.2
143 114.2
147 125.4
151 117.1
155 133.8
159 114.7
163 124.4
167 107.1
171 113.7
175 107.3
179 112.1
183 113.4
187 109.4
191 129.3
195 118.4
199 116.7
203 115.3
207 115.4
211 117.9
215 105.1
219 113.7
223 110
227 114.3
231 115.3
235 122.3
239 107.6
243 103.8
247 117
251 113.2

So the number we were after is 113.2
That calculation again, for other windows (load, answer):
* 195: 118.4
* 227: 114.3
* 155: 133.8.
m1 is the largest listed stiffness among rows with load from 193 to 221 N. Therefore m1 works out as 118.4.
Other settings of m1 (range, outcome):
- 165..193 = 129.3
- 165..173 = 113.7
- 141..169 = 133.8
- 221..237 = 122.3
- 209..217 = 117.9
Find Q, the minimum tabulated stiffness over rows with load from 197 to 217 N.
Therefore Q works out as 105.1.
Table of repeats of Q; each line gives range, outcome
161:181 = 107.1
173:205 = 107.3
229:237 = 115.3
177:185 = 112.1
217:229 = 110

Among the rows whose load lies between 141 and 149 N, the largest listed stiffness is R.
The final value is 125.4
